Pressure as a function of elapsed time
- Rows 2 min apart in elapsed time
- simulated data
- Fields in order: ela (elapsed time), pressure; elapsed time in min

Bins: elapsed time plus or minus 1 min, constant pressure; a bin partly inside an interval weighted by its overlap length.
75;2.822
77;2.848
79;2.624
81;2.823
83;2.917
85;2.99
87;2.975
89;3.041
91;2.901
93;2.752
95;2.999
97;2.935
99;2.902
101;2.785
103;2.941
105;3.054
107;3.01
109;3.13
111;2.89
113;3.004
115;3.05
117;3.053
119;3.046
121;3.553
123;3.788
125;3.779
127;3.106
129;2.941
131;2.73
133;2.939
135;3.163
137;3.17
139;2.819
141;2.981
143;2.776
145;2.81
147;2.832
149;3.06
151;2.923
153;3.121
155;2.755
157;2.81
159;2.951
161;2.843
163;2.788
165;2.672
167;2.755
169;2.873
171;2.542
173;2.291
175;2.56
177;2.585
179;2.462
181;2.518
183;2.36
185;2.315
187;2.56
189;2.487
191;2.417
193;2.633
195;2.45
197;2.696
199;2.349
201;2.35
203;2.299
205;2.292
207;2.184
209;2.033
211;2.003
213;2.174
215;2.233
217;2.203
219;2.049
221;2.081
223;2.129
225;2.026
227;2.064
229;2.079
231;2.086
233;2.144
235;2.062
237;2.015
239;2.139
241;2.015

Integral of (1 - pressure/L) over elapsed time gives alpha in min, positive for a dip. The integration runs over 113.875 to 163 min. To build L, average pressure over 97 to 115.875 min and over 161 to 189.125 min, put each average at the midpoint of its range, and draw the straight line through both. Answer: -4.4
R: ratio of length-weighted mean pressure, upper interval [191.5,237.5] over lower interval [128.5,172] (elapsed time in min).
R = 0.77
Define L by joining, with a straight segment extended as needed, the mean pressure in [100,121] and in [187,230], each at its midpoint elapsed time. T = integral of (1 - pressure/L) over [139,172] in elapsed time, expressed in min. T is -2.1 min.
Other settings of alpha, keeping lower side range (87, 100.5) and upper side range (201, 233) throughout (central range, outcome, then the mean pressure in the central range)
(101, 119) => -1.2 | 3.01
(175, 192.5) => -0.9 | 2.47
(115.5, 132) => -3.1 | 3.24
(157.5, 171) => -1.8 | 2.79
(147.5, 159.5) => -1.8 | 2.93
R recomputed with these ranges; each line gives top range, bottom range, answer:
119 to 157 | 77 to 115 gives 1.05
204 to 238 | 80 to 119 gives 0.71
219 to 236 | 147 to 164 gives 0.72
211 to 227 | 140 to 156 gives 0.73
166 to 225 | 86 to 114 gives 0.80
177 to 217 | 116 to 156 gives 0.77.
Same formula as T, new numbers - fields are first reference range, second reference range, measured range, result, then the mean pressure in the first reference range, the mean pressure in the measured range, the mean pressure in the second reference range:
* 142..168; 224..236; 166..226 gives 1.63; 2.85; 2.36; 2.08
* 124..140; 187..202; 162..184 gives 0.91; 3.08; 2.58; 2.49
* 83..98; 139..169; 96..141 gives -2.69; 2.94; 3.08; 2.86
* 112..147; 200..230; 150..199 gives -0.76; 3.09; 2.63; 2.15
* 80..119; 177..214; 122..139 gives -2.51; 2.96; 3.18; 2.37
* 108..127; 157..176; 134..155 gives -0.07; 3.25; 2.96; 2.7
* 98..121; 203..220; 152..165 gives -1.31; 3.01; 2.86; 2.16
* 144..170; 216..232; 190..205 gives -0.32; 2.86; 2.45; 2.09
